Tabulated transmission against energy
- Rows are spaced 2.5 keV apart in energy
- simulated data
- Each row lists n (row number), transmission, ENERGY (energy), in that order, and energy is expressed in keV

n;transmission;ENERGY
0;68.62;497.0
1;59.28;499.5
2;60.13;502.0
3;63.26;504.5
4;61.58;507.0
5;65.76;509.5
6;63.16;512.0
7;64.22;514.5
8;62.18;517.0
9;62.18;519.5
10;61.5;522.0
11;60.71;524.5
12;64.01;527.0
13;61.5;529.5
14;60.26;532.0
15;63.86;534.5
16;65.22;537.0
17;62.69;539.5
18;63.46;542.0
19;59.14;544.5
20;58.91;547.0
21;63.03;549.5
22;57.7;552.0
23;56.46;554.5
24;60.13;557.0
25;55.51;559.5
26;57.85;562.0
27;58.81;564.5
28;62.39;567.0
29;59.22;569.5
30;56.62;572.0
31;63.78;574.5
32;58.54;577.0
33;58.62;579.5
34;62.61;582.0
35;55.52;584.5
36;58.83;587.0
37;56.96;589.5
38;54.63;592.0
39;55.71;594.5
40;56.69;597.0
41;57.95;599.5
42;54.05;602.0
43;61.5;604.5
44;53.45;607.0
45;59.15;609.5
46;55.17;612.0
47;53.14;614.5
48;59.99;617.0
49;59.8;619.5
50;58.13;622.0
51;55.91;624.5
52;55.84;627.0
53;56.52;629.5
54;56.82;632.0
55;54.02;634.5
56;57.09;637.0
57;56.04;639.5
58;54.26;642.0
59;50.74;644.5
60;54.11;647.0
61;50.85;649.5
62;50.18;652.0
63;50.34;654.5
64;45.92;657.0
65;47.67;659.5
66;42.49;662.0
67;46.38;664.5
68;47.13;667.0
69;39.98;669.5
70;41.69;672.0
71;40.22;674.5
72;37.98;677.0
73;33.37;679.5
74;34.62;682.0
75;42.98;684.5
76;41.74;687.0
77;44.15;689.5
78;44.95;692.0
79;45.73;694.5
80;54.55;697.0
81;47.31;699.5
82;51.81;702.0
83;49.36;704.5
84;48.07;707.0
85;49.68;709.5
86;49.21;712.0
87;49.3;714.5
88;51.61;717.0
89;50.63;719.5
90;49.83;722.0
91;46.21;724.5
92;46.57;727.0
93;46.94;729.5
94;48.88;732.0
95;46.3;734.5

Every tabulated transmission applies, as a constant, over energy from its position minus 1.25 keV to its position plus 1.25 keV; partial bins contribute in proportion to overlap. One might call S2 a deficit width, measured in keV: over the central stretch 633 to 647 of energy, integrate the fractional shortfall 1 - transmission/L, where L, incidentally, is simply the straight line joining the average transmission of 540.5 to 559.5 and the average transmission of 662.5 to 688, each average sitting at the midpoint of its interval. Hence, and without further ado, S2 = -2.58 keV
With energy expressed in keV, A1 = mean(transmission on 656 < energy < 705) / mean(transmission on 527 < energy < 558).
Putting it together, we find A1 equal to 0.72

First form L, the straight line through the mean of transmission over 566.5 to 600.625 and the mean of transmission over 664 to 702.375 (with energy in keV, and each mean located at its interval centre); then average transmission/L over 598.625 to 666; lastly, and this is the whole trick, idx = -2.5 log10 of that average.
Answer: -0.06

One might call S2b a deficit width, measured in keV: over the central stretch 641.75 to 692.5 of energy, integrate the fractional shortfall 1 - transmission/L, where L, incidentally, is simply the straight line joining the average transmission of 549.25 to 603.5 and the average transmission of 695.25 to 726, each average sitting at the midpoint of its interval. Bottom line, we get 7.6 keV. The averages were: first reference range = 58.2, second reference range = 49.7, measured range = 44.7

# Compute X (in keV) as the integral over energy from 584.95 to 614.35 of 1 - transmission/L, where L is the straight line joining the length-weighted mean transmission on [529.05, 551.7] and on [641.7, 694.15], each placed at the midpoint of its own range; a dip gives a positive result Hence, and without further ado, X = -1.5 keV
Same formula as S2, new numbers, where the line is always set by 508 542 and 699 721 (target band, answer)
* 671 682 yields 3.0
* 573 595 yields 0.1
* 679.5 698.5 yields 2.9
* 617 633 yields -0.5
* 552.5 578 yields 0.5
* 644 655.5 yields 0.6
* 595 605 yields 0.1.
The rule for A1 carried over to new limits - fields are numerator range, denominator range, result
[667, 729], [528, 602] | 0.77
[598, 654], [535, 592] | 0.93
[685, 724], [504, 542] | 0.77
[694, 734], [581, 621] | 0.86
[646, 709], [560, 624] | 0.78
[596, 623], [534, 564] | 0.95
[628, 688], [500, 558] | 0.77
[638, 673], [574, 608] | 0.84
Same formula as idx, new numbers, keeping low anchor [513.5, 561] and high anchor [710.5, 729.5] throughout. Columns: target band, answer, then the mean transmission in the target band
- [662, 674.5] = 0.21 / 43.3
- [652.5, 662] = 0.12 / 47.4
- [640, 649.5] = 0.02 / 53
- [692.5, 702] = 0.03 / 49.2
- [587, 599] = 0.02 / 56.4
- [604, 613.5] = -0.01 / 56.9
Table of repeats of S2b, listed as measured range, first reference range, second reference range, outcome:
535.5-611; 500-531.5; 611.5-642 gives 0.6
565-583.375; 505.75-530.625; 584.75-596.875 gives -0.7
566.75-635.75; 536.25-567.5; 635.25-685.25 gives -4.9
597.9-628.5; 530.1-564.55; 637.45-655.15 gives -1.0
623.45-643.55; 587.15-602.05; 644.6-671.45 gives -1.9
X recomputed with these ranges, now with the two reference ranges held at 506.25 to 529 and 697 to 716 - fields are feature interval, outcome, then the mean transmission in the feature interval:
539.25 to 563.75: 0.4 keV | 59.3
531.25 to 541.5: -0.3 keV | 63.2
